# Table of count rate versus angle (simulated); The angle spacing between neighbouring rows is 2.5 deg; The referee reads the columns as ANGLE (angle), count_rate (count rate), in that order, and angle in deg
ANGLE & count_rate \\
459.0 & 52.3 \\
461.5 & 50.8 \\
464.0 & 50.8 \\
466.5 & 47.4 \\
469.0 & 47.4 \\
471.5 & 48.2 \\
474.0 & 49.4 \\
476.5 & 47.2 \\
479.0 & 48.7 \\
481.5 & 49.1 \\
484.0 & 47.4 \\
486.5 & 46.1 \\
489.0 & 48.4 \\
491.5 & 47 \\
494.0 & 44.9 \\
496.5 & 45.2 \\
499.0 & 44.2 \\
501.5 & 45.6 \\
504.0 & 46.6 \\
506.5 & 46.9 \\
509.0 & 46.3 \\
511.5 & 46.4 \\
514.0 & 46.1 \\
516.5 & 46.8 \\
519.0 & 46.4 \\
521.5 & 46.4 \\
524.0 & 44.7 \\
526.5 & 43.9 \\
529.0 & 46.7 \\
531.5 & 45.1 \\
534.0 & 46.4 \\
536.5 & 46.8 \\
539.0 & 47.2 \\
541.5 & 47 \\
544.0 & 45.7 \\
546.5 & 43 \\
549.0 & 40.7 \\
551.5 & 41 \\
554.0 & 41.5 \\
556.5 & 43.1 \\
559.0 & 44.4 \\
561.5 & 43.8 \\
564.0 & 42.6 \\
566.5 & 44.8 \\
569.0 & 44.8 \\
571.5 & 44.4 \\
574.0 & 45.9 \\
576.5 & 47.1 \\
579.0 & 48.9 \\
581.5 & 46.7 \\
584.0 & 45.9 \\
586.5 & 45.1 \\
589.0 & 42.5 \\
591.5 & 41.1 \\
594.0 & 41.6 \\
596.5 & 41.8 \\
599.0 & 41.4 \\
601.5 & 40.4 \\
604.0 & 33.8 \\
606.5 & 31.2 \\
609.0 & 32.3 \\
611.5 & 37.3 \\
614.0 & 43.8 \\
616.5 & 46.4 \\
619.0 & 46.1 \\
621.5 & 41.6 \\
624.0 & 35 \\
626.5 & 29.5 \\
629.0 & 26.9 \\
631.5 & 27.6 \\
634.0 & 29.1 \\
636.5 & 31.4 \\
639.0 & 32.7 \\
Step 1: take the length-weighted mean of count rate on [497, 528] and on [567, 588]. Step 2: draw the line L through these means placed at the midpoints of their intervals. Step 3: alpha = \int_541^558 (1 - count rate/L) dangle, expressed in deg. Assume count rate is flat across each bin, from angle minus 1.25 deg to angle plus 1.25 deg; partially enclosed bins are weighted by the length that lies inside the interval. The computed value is 1.09 deg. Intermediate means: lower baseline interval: 45.8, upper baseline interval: 46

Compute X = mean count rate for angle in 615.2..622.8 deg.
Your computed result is 44.6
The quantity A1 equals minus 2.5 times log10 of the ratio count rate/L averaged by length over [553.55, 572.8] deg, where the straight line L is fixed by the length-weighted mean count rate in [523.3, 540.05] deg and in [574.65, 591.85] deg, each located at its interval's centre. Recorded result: 0.05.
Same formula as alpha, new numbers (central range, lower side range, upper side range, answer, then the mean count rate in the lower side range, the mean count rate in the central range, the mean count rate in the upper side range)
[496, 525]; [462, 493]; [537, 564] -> 0.1 deg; 48.1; 46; 43.8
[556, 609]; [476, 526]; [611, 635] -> -3.9 deg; 46.5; 42.7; 36.4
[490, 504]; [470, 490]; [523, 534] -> 0.5 deg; 48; 45.5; 45.3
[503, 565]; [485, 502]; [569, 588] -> 1.4 deg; 45.9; 45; 46.1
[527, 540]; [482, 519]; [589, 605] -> -0.6 deg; 46.3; 46.3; 40.3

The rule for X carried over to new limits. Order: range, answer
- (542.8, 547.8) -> 44.3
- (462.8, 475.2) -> 48.6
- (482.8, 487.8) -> 46.8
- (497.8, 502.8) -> 44.9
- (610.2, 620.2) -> 43.3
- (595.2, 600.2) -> 41.6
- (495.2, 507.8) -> 45.7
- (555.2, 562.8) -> 43.7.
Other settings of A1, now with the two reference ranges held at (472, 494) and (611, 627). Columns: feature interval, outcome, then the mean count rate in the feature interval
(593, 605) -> 0.05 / 39.9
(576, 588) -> -0.10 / 46.6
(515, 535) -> -0.01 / 45.8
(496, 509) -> 0.02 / 45.8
